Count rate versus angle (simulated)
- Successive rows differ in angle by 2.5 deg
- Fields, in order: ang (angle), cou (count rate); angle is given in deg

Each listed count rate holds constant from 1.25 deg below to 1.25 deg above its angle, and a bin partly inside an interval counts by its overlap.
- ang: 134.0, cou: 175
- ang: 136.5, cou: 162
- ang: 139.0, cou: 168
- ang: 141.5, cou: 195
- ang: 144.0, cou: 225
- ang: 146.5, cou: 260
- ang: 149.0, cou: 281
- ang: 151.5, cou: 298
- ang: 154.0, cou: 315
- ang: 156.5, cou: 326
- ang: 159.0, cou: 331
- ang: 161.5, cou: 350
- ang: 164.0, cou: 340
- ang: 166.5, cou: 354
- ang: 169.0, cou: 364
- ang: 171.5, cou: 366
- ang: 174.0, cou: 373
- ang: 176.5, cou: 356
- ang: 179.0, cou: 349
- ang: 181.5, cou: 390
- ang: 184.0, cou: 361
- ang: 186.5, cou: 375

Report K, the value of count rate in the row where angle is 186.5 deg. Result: 375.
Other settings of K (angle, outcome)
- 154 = 315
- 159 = 331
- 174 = 373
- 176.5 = 356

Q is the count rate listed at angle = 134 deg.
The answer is 175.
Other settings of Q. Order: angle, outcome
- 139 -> 168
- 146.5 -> 260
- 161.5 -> 350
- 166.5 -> 354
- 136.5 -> 162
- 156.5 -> 326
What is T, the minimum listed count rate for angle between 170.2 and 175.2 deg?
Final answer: 366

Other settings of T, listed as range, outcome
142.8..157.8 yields 225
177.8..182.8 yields 349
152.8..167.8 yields 315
